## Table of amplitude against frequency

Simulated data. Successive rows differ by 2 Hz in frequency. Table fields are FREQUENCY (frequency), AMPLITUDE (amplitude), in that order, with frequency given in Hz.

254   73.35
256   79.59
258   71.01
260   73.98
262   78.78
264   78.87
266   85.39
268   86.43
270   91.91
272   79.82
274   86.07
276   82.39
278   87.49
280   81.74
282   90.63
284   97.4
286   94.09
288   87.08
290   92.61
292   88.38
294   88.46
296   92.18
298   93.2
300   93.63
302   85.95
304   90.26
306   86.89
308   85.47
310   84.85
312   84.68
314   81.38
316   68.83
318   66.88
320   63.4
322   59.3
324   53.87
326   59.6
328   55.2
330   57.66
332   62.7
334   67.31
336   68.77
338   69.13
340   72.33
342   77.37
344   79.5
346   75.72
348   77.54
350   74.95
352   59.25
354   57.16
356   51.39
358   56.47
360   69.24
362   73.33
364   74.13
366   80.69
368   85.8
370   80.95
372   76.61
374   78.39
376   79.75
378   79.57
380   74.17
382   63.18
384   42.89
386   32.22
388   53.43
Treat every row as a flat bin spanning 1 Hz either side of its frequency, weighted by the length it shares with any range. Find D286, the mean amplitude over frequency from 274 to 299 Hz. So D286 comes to 89.5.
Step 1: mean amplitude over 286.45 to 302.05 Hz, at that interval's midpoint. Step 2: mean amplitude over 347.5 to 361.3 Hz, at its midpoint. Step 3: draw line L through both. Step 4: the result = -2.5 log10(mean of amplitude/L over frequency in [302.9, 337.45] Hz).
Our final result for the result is 0.127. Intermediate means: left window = 90.6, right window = 63.4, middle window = 70.4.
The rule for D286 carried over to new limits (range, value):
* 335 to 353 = 72.7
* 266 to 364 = 76.9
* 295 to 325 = 79.4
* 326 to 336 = 61.4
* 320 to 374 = 68.4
